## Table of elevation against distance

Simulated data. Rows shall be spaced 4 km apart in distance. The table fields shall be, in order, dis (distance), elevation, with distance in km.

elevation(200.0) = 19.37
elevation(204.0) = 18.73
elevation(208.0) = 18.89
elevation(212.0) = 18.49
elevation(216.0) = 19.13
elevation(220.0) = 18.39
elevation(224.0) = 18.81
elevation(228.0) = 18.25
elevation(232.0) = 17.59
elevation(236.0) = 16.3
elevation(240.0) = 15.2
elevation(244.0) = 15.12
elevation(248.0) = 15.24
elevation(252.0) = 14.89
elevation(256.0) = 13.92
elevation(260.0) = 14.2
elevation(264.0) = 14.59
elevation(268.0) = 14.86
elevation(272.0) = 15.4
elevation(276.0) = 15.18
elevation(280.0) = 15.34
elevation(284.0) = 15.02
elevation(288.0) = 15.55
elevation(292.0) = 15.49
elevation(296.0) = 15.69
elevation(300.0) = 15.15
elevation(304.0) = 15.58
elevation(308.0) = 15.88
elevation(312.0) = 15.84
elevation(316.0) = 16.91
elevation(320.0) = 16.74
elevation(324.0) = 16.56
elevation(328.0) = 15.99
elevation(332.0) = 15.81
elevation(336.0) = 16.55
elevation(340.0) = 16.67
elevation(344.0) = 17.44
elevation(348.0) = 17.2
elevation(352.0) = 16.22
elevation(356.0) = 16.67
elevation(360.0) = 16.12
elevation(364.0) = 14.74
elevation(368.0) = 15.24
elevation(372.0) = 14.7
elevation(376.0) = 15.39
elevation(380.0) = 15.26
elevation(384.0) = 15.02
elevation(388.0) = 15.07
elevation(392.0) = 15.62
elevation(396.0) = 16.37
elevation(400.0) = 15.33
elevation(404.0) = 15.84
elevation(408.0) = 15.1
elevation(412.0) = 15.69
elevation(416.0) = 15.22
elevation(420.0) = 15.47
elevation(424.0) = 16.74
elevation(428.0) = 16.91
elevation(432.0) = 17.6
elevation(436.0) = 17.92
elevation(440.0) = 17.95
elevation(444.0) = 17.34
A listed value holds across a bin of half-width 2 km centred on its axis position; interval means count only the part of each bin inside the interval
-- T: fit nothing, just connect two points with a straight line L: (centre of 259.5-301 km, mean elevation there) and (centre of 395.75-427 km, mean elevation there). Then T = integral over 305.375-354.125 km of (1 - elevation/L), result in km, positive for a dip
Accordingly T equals -3.47 km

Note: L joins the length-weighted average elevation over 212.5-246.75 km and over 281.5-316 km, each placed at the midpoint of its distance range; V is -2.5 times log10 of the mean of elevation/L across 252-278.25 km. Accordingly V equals 0.12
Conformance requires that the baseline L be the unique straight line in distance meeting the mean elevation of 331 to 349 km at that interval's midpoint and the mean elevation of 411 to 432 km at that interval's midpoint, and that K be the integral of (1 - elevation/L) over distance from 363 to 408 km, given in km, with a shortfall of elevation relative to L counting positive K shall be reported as 3.0 km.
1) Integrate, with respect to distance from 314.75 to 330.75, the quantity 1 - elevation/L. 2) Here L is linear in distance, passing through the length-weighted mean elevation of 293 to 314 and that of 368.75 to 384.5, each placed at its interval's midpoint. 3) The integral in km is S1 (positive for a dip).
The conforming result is -1.0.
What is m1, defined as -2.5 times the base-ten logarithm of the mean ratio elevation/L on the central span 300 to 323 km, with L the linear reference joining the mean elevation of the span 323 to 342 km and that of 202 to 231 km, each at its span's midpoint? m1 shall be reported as 0.04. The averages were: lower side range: 18.6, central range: 16.1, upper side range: 16.3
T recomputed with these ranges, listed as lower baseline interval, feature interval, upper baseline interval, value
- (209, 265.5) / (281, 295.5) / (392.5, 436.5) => 0.89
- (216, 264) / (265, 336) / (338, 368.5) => 2.51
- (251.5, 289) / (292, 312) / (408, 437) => -0.53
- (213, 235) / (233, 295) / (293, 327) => 7.60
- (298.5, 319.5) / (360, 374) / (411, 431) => 0.84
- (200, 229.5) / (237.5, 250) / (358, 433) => 2.06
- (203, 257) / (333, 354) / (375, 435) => -0.65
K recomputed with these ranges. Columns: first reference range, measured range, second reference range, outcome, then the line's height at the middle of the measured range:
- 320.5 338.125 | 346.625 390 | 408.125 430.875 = 1.5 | 16.2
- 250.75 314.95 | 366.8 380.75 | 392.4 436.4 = 0.6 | 15.8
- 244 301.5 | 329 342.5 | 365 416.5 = -1.0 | 15.2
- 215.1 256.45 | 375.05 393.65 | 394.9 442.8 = 1.3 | 16.4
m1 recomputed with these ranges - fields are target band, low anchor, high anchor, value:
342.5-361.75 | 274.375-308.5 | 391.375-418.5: -0.08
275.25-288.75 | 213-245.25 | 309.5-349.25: 0.12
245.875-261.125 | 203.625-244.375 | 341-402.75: 0.19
